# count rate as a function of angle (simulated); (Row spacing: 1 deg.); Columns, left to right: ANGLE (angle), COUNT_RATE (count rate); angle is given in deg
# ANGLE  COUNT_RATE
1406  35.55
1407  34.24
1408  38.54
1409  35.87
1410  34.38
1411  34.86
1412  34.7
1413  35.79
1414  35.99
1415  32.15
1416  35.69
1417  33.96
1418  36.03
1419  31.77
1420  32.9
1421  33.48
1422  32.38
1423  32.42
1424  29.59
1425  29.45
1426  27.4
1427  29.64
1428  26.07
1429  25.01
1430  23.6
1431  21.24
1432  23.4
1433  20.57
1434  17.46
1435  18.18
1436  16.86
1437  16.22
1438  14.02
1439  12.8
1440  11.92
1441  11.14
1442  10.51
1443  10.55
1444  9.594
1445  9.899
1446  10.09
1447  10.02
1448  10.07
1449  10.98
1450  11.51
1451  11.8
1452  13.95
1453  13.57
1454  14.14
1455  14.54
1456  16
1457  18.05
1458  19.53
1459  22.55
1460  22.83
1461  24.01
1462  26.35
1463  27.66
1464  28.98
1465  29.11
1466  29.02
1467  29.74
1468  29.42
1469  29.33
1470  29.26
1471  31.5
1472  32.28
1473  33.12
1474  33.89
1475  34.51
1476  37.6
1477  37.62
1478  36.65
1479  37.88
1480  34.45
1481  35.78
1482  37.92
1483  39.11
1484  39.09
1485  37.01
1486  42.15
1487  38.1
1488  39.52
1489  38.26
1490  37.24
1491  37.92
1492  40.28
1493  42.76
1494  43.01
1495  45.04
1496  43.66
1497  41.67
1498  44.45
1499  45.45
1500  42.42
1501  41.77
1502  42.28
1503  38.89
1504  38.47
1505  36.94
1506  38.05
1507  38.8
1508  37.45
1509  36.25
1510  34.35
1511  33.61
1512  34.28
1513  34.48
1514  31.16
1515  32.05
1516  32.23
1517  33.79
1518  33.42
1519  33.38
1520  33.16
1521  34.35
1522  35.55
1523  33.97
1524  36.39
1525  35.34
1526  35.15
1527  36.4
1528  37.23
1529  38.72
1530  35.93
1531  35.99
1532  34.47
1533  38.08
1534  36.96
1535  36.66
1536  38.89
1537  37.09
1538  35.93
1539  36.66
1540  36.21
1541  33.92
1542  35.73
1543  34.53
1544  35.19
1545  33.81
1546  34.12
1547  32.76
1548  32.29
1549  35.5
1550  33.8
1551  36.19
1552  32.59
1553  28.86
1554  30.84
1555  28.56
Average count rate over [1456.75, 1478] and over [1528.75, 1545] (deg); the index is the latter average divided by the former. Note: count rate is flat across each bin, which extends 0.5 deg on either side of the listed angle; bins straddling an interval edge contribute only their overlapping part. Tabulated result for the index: 1.2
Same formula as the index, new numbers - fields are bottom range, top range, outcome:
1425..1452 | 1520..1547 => 2.18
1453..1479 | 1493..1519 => 1.39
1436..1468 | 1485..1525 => 2.22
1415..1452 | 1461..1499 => 1.72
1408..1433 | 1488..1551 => 1.19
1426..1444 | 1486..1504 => 2.27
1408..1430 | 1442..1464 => 0.49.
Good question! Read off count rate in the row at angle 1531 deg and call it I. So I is 35.99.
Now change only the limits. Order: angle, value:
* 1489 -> 38.26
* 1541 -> 33.92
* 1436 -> 16.86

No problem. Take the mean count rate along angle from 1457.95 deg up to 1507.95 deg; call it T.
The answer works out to 35.8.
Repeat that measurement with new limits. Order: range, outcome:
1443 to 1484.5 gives 24.8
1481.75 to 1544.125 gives 37.4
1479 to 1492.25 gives 38.2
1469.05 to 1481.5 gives 34.4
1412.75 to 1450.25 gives 22.1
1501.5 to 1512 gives 37.4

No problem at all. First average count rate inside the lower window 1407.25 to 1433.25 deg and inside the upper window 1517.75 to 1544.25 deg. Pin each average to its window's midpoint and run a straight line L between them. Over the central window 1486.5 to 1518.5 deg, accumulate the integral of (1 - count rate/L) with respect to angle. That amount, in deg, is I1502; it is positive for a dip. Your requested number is -3.5 deg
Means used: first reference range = 31.2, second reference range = 35.8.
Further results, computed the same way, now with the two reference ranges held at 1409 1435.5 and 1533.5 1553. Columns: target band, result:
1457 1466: 1.85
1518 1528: -0.22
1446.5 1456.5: 5.91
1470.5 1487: -2.13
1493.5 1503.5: -2.97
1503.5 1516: -0.68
